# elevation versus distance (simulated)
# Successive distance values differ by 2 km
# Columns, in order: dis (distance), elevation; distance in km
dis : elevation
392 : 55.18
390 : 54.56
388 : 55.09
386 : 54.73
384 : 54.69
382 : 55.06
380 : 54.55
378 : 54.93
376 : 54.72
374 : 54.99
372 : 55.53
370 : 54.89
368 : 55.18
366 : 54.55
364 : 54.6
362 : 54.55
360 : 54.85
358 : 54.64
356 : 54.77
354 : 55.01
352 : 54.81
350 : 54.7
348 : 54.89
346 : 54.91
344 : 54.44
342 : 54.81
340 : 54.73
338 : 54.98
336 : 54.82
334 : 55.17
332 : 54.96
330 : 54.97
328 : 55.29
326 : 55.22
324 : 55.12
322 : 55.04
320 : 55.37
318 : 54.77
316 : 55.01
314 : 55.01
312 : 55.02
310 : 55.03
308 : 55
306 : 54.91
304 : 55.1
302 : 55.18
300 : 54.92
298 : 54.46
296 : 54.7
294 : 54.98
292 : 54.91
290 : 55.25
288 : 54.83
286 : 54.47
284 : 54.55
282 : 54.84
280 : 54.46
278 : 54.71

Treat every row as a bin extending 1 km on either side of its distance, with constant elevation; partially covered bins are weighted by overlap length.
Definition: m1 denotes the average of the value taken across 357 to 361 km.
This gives 54.7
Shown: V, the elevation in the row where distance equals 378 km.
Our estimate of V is 54.93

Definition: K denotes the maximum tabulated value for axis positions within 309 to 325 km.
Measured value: 55.37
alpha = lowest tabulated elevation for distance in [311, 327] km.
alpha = 54.77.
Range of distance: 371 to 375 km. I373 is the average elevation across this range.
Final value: 55.3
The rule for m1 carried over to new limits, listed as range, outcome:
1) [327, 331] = 55.1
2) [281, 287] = 54.6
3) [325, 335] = 55.1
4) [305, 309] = 55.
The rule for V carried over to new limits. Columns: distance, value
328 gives 55.29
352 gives 54.81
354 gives 55.01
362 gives 54.55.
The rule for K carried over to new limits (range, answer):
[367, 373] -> 55.53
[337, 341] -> 54.98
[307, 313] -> 55.03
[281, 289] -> 54.84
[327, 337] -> 55.29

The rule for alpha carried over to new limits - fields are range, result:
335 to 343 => 54.73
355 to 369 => 54.55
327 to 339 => 54.82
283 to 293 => 54.47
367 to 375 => 54.89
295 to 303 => 54.46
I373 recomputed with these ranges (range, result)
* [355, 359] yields 54.7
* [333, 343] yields 54.9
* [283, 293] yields 54.8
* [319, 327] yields 55.2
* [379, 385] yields 54.8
